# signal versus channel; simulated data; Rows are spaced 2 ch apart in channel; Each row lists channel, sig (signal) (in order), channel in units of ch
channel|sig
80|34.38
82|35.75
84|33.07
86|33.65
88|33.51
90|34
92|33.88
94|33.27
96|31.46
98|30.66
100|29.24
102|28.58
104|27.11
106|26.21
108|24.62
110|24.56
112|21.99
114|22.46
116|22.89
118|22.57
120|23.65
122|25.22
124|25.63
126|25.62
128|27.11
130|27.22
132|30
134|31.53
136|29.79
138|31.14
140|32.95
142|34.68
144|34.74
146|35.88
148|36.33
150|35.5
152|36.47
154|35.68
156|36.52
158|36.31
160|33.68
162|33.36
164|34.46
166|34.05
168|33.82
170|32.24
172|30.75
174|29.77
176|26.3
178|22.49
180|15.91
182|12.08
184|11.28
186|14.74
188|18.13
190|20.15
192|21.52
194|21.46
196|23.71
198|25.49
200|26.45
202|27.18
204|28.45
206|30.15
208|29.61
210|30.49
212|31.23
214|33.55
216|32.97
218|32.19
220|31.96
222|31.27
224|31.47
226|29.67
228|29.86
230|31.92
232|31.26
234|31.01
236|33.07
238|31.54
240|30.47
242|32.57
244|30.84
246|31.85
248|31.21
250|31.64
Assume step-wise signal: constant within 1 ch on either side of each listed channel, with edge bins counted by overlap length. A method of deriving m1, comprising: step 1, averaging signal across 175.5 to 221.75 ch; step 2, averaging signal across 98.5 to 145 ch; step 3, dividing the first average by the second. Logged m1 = 0.90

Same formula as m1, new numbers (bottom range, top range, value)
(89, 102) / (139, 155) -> 1.11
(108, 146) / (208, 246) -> 1.14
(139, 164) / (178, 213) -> 0.65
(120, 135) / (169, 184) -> 0.86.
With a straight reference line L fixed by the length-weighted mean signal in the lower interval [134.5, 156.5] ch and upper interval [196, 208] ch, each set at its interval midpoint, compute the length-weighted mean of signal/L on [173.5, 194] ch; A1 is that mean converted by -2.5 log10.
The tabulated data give 0.48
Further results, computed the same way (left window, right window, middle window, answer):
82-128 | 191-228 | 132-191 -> -0.03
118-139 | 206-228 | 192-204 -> 0.22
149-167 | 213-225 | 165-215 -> 0.31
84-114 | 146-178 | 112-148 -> 0.11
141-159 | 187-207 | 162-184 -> 0.14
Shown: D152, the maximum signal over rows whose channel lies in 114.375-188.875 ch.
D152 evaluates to 36.52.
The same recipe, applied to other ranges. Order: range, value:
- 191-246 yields 33.55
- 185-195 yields 21.52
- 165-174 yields 34.05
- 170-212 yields 32.24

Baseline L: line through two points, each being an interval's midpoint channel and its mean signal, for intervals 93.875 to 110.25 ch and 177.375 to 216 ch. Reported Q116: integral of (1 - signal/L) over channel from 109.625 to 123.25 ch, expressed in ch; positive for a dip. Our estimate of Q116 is 2.1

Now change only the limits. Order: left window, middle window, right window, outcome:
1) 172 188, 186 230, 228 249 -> -3.96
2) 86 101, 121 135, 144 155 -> 2.86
